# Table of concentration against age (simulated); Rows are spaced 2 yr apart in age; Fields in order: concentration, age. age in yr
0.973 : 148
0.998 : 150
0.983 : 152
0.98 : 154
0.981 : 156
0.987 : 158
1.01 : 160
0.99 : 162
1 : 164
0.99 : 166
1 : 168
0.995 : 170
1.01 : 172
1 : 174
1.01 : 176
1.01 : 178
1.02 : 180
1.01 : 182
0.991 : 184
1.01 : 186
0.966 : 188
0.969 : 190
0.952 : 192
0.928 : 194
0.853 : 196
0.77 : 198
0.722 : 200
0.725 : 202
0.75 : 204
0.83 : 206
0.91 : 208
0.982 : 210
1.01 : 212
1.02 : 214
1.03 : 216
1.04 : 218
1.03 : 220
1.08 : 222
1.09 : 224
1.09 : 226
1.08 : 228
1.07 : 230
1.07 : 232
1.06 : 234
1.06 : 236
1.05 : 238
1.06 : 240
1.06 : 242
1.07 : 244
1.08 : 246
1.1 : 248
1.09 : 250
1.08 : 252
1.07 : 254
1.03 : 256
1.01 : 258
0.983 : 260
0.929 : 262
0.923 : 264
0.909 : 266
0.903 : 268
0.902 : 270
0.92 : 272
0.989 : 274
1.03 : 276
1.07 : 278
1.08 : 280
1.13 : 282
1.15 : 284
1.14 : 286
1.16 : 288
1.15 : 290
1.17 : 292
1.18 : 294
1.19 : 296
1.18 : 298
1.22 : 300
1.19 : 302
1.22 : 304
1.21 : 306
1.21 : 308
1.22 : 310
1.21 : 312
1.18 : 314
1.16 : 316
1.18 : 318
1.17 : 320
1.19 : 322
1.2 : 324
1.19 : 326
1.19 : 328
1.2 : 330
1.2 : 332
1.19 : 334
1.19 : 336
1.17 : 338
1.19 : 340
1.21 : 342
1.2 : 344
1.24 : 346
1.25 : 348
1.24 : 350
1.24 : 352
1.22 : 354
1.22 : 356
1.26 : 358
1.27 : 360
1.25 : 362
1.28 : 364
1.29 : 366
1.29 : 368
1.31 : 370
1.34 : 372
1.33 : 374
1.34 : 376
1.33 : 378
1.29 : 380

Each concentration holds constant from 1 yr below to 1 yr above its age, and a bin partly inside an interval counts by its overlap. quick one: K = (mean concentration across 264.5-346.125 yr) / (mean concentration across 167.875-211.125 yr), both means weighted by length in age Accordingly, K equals 1.2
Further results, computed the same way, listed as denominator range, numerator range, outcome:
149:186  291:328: 1.19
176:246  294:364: 1.23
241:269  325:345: 1.17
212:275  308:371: 1.19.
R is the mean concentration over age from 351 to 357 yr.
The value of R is 1.23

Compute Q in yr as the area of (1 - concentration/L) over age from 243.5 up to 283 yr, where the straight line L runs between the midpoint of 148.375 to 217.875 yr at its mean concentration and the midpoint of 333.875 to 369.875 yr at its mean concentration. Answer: 2.7 yr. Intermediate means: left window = 0.954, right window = 1.24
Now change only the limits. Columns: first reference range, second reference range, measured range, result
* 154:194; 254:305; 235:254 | -0.5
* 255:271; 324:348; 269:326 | -4.1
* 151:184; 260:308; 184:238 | 3.4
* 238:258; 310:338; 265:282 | 1.9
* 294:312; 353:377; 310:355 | 1.5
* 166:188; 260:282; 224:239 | -1.3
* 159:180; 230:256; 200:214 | 2.3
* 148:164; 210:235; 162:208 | 3.7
